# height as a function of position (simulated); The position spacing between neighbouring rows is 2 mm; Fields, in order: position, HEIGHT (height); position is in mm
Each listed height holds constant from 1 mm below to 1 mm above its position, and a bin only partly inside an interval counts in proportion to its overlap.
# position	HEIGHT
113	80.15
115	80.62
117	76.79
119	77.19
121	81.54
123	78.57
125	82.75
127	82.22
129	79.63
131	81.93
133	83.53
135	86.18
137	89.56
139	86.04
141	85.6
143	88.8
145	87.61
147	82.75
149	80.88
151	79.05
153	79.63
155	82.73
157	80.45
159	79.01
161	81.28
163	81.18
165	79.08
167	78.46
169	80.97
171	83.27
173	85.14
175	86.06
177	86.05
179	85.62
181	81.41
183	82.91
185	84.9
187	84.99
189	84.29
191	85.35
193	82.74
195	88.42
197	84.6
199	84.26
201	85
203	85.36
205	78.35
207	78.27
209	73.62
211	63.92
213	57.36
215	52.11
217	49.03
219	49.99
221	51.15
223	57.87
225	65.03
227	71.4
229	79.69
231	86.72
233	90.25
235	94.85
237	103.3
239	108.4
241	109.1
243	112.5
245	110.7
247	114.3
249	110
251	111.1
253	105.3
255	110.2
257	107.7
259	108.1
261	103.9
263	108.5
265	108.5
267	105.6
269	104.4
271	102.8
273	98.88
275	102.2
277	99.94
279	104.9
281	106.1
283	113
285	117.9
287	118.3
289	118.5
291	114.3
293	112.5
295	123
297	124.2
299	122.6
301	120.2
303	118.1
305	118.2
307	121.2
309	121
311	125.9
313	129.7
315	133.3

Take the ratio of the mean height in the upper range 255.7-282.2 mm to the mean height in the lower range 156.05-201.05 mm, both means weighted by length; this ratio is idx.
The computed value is 1.26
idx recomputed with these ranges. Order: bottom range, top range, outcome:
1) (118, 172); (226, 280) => 1.25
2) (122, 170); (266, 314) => 1.39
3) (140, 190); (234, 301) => 1.32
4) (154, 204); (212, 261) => 1.06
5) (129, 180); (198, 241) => 0.91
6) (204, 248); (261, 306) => 1.40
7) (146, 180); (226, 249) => 1.21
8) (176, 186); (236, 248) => 1.30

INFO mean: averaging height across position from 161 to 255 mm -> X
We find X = 83.8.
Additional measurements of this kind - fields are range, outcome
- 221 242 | 85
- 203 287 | 92.6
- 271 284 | 104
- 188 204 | 85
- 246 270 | 108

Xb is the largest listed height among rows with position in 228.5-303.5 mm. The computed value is 124.2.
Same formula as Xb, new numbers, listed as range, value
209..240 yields 108.4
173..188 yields 86.06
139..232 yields 88.8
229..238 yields 103.3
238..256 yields 114.3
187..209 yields 88.42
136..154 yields 89.56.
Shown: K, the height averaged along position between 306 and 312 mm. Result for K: 123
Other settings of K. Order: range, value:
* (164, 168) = 78.8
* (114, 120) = 78.2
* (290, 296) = 117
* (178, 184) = 83.3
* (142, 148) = 86.4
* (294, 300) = 123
